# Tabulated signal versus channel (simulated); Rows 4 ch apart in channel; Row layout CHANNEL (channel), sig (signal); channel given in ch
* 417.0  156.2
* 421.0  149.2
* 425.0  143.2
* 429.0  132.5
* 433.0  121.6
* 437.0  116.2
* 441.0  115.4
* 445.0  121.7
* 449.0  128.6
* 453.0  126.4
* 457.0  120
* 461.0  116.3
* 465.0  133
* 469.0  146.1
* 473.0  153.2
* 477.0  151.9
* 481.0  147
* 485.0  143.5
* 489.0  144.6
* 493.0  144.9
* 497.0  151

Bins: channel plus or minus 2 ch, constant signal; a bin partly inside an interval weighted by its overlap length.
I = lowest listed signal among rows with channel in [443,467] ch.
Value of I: 116.3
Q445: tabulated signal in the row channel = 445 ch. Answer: 121.7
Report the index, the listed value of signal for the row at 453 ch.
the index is 126.4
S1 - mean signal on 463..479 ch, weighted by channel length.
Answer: 146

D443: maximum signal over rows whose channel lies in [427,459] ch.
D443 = 132.5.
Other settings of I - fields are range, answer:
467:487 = 143.5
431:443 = 115.4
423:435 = 121.6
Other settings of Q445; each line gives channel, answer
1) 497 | 151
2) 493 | 144.9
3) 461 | 116.3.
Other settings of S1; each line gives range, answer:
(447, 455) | 128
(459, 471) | 132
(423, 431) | 138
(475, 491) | 147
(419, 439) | 133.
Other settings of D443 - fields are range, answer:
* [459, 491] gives 153.2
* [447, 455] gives 128.6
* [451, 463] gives 126.4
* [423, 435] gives 143.2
